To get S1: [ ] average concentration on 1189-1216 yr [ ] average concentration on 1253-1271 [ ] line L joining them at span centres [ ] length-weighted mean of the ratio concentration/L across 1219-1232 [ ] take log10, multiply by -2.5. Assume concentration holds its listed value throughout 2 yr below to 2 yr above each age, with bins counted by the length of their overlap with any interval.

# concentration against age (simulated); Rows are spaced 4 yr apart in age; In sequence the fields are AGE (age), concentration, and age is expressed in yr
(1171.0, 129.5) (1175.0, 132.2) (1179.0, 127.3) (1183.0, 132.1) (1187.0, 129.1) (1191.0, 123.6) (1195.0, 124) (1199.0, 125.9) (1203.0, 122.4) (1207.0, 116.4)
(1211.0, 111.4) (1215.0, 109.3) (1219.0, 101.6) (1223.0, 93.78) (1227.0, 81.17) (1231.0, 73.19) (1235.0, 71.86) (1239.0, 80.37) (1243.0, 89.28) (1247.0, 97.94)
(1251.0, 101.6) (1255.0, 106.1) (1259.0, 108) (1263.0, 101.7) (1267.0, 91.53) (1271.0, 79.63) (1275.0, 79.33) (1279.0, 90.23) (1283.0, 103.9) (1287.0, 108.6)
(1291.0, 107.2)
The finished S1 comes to 0.28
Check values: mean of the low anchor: 119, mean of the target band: 86.4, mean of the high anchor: 99.4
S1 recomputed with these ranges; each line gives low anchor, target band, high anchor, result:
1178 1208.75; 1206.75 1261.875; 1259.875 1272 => 0.12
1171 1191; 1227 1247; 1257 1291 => 0.33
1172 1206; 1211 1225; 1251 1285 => 0.12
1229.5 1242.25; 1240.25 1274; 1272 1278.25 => -0.21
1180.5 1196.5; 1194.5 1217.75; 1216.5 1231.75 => -0.09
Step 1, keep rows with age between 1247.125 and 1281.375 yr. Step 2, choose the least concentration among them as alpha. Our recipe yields 79.33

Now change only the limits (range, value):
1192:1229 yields 81.17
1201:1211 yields 111.4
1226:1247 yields 71.86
